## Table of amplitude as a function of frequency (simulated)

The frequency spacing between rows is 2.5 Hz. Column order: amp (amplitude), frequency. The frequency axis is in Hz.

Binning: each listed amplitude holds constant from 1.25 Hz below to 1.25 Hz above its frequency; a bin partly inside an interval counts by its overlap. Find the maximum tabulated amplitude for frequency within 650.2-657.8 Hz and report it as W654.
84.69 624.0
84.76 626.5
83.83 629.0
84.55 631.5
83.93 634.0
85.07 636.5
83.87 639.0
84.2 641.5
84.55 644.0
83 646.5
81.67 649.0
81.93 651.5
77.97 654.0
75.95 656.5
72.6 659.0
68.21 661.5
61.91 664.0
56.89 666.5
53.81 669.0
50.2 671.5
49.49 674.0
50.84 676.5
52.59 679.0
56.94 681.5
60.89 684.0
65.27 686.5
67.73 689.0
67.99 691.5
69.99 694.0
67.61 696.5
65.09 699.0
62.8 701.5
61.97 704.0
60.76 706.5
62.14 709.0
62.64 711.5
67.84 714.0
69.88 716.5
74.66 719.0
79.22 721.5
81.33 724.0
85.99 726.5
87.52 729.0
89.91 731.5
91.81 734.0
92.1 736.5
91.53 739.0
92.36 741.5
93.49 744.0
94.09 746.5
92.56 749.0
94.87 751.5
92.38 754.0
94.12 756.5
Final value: 81.93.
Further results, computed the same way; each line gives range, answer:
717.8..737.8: 92.1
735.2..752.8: 94.87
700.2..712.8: 62.8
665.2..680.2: 56.89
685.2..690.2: 67.73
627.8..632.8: 84.55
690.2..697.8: 69.99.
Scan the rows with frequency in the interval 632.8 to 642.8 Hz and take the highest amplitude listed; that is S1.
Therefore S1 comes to 85.07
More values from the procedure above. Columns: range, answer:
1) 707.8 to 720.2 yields 74.66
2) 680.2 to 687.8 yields 65.27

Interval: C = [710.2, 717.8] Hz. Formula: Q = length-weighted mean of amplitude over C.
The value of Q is 66.8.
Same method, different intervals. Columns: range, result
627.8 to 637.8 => 84.3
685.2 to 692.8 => 67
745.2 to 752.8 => 93.8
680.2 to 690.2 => 62.6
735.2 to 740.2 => 91.8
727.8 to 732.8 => 88.8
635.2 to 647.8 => 84.1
